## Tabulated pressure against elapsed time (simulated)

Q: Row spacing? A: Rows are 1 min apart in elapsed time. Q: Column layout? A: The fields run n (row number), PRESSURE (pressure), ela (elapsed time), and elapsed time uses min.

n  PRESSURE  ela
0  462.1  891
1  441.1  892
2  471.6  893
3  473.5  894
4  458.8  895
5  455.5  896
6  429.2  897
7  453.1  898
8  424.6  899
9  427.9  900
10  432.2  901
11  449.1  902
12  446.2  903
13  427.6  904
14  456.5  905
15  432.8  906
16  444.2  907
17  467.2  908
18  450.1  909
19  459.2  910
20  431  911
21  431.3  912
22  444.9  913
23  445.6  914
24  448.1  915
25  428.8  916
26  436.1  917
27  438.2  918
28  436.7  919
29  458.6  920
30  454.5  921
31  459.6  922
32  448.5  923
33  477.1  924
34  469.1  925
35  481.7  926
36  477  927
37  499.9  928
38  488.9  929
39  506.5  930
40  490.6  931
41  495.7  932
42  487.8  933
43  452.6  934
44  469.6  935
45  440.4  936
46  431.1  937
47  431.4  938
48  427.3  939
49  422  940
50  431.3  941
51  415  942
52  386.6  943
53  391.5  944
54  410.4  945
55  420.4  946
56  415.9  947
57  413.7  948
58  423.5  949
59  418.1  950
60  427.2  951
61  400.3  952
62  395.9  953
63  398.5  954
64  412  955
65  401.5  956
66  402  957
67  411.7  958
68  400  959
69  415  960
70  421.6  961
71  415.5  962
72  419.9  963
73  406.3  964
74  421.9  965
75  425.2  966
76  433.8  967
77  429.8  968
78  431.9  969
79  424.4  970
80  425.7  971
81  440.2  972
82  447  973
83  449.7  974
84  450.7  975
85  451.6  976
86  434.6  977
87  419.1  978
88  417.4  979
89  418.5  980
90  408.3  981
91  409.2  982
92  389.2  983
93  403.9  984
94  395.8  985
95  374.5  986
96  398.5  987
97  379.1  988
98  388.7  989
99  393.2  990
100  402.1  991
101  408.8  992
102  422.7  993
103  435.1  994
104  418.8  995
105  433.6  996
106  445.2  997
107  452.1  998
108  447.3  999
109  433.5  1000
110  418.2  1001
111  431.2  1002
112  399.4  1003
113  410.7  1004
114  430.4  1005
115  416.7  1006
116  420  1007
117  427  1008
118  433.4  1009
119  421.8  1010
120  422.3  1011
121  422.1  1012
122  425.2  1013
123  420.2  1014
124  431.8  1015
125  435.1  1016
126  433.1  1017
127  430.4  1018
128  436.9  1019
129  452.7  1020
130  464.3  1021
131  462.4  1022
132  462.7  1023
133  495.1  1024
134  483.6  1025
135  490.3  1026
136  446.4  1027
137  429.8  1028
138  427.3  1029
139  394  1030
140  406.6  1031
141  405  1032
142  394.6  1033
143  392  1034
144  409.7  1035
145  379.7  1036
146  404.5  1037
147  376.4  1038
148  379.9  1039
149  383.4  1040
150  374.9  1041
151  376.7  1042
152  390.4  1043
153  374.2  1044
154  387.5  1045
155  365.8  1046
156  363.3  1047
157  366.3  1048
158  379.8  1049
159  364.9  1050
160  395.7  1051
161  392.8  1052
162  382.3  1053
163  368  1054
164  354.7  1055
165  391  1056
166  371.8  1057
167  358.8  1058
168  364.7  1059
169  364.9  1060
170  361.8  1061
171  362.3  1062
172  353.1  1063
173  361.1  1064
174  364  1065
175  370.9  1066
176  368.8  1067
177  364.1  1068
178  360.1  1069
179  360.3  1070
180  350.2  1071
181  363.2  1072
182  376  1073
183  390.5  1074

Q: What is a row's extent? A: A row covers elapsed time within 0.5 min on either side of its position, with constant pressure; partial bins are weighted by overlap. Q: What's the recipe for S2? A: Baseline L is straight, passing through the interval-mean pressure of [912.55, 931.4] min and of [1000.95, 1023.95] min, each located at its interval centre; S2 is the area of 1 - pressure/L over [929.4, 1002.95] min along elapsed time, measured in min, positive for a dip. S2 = 4.0 min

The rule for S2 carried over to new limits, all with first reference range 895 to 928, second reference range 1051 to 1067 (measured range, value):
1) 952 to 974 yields 0.1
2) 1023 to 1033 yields -1.4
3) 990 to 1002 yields -0.7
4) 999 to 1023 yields -2.2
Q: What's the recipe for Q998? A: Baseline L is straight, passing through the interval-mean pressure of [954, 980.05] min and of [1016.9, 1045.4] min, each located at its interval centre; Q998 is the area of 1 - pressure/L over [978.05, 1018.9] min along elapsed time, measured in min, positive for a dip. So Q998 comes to 0.33 min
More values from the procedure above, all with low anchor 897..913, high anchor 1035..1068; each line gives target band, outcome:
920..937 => -1.67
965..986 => -0.76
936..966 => 0.47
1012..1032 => -2.81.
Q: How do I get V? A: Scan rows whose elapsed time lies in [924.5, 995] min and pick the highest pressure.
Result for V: 506.5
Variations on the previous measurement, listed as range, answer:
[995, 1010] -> 452.1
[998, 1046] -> 495.1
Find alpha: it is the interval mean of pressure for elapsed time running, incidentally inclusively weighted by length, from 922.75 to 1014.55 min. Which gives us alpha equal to 427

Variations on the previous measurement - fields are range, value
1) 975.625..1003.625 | 415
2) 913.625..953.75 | 444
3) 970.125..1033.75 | 426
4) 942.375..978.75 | 419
